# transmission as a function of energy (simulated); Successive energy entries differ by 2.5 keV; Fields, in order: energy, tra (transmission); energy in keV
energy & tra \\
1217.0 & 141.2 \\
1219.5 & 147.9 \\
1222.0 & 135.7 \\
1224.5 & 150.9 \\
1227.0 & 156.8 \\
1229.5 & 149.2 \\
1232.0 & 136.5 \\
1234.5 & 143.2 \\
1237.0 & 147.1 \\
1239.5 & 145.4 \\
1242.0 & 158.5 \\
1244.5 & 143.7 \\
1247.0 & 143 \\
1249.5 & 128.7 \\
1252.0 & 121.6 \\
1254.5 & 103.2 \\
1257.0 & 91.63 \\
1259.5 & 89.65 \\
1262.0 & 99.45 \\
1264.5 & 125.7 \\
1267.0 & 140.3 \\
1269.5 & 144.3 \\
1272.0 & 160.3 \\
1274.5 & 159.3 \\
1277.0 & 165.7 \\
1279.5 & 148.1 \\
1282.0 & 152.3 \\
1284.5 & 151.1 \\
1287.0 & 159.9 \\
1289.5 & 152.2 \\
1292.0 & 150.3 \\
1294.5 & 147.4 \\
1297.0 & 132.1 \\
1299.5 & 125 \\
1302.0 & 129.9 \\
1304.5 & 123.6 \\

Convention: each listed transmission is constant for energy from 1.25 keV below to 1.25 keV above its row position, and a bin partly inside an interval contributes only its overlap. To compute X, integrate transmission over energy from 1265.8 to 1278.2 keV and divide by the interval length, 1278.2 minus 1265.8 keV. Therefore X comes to 154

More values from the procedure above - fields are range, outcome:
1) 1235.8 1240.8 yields 146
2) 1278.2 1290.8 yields 153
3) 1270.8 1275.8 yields 160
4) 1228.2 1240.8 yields 144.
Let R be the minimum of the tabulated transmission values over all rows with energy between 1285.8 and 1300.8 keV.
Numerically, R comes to 125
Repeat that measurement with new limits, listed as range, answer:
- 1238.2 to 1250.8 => 128.7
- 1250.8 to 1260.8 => 89.65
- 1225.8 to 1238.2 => 136.5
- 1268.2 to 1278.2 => 144.3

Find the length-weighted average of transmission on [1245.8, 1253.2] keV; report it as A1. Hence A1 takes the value 131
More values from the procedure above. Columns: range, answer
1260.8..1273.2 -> 134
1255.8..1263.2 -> 93.6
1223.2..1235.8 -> 147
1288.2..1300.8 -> 141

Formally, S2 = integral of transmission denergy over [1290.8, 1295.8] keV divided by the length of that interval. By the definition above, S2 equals 149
